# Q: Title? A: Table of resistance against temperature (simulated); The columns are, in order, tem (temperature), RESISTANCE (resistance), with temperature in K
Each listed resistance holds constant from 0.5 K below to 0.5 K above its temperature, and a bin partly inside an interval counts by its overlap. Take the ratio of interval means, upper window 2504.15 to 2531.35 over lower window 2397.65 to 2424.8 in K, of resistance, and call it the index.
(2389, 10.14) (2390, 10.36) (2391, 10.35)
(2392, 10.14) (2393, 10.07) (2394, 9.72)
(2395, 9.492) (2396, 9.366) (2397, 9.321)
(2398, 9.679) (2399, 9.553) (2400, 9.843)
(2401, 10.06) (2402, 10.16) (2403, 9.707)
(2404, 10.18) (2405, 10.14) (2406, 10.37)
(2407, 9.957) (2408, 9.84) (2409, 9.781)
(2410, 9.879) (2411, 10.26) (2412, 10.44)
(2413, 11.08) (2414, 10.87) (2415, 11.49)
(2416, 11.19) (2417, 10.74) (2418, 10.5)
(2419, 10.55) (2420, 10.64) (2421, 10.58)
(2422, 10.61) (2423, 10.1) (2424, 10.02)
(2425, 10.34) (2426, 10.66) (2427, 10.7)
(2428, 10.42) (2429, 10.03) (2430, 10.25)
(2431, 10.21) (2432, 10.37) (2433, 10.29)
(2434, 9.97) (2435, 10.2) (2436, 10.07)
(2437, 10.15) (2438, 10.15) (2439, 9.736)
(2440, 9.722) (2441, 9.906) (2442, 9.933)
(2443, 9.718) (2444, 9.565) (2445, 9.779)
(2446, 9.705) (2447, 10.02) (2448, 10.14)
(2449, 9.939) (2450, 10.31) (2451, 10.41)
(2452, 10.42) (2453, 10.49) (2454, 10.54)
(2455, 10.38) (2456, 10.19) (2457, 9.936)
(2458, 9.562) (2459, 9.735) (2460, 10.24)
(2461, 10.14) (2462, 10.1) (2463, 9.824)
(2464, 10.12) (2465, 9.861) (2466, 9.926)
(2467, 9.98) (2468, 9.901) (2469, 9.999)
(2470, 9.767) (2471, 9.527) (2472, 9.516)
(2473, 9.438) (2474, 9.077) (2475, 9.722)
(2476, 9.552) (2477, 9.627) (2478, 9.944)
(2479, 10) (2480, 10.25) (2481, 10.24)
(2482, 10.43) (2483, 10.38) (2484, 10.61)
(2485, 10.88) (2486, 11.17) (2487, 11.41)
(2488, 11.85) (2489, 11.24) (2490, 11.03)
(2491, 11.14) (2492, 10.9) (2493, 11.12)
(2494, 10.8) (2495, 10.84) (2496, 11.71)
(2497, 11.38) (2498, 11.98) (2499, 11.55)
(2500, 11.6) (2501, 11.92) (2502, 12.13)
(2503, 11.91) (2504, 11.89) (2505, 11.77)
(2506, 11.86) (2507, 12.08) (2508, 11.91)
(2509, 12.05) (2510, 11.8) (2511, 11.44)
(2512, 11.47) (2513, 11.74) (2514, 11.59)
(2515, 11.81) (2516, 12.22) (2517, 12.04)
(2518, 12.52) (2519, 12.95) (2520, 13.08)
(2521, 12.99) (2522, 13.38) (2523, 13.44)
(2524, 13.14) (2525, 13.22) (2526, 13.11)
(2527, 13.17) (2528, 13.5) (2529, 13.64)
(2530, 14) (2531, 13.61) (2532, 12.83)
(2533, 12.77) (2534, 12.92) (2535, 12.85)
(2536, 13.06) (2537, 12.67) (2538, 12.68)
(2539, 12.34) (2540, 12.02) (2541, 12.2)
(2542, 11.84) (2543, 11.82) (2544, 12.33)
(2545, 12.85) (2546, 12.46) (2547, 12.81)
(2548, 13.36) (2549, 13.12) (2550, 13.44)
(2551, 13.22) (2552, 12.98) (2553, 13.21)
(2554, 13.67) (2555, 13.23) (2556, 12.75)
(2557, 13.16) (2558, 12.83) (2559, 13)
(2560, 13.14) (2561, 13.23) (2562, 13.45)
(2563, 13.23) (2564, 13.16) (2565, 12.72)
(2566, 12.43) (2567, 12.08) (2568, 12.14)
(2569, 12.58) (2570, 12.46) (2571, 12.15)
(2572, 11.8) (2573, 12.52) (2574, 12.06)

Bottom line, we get 1.2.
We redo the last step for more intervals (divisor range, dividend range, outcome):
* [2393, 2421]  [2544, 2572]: 1.27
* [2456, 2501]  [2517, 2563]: 1.24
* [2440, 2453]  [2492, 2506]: 1.16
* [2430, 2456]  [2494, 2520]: 1.17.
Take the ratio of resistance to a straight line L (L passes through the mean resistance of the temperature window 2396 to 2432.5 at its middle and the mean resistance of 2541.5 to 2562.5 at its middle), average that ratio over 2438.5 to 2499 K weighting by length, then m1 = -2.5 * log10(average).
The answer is 0.11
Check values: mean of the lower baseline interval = 10.3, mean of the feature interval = 10.3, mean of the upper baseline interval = 12.9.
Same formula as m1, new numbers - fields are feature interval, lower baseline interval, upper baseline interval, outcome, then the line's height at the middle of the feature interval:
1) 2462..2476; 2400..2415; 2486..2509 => 0.14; 11.1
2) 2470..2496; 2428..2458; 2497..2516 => 0.07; 11.2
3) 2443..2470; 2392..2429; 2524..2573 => 0.11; 11.1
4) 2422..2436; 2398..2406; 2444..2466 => -0.03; 10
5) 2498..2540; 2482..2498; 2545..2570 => -0.05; 11.9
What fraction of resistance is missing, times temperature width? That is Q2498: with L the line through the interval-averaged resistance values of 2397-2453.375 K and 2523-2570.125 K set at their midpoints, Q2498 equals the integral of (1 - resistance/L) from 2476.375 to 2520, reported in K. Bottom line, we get 1.7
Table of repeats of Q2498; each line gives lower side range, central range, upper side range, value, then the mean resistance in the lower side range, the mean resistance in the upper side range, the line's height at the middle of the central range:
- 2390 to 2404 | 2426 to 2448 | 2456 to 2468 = -0.3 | 9.84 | 9.96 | 9.91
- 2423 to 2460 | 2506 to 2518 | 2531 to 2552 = 0.1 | 10.1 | 12.7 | 11.9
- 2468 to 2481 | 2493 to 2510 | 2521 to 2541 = -0.6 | 9.73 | 13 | 11.3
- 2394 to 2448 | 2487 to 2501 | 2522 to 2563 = 0.6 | 10.2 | 13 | 11.9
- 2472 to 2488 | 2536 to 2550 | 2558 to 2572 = -0.6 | 10.2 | 12.7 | 12.1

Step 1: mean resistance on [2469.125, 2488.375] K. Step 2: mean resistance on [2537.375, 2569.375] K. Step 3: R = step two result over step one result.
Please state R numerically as 1.3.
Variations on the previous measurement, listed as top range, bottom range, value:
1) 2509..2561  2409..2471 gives 1.25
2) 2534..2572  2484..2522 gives 1.09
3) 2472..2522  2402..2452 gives 1.10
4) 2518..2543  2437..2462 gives 1.29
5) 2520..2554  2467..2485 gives 1.31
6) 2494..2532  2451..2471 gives 1.23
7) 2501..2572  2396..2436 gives 1.23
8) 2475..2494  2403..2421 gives 1.02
